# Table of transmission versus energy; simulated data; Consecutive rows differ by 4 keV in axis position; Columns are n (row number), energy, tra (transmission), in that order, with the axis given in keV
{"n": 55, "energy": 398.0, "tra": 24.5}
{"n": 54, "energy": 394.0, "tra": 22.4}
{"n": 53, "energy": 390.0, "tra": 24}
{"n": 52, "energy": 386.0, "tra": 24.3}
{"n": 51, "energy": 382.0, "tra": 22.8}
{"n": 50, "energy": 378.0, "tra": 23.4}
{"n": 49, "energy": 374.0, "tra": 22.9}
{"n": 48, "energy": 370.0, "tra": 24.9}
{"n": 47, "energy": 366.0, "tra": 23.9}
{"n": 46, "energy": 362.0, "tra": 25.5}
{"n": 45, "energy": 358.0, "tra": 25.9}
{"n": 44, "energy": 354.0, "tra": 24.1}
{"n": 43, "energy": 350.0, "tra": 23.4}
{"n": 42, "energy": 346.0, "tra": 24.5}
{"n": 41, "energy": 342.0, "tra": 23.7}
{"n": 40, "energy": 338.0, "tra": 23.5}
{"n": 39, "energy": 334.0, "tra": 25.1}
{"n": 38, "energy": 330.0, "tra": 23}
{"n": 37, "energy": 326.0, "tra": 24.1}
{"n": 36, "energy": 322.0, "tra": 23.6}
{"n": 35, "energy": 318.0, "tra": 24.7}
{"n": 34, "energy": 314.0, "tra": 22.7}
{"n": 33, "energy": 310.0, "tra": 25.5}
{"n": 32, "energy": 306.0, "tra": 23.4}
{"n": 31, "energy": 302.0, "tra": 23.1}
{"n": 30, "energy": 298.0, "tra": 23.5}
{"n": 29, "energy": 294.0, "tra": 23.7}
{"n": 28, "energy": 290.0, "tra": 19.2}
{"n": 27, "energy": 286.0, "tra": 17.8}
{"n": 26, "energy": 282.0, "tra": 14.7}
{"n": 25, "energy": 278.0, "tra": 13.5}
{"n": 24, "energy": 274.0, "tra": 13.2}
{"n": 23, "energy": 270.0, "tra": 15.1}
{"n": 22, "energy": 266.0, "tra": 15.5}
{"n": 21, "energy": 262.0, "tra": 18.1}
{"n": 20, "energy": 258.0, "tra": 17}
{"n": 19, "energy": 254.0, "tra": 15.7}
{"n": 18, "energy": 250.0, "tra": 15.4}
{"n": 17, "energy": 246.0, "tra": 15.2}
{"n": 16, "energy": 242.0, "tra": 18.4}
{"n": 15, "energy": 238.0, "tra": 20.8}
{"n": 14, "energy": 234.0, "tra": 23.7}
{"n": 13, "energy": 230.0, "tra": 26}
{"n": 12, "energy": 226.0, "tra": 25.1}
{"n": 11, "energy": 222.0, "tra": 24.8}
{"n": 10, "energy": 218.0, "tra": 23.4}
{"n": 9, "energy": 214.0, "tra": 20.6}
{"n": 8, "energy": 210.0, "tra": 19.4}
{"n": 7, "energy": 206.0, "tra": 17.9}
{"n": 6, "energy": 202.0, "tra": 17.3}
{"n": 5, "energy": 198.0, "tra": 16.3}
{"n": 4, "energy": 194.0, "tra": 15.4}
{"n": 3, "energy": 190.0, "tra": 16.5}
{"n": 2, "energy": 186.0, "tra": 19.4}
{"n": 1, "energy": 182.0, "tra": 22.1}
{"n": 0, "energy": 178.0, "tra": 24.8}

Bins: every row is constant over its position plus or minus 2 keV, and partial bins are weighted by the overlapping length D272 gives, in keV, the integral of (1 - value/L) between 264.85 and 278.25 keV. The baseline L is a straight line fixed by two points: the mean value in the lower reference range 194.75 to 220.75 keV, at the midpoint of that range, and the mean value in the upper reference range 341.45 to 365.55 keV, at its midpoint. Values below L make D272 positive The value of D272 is 4.44 keV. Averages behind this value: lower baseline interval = 19.1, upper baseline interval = 24.5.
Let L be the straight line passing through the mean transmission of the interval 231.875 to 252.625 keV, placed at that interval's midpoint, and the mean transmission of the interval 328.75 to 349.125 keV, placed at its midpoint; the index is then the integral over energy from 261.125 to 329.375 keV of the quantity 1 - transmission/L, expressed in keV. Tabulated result 4.8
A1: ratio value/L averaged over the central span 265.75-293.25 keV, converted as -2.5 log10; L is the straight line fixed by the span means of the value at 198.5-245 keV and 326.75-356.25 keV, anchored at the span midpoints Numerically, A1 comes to 0.38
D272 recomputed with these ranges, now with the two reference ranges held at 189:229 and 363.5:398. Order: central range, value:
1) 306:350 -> -2.9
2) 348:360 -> -0.7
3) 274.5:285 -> 3.5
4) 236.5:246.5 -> 1.1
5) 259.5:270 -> 2.3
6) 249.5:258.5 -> 2.1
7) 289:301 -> -0.4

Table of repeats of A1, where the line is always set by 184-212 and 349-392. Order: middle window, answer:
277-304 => 0.08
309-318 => -0.10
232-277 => 0.15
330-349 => -0.05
